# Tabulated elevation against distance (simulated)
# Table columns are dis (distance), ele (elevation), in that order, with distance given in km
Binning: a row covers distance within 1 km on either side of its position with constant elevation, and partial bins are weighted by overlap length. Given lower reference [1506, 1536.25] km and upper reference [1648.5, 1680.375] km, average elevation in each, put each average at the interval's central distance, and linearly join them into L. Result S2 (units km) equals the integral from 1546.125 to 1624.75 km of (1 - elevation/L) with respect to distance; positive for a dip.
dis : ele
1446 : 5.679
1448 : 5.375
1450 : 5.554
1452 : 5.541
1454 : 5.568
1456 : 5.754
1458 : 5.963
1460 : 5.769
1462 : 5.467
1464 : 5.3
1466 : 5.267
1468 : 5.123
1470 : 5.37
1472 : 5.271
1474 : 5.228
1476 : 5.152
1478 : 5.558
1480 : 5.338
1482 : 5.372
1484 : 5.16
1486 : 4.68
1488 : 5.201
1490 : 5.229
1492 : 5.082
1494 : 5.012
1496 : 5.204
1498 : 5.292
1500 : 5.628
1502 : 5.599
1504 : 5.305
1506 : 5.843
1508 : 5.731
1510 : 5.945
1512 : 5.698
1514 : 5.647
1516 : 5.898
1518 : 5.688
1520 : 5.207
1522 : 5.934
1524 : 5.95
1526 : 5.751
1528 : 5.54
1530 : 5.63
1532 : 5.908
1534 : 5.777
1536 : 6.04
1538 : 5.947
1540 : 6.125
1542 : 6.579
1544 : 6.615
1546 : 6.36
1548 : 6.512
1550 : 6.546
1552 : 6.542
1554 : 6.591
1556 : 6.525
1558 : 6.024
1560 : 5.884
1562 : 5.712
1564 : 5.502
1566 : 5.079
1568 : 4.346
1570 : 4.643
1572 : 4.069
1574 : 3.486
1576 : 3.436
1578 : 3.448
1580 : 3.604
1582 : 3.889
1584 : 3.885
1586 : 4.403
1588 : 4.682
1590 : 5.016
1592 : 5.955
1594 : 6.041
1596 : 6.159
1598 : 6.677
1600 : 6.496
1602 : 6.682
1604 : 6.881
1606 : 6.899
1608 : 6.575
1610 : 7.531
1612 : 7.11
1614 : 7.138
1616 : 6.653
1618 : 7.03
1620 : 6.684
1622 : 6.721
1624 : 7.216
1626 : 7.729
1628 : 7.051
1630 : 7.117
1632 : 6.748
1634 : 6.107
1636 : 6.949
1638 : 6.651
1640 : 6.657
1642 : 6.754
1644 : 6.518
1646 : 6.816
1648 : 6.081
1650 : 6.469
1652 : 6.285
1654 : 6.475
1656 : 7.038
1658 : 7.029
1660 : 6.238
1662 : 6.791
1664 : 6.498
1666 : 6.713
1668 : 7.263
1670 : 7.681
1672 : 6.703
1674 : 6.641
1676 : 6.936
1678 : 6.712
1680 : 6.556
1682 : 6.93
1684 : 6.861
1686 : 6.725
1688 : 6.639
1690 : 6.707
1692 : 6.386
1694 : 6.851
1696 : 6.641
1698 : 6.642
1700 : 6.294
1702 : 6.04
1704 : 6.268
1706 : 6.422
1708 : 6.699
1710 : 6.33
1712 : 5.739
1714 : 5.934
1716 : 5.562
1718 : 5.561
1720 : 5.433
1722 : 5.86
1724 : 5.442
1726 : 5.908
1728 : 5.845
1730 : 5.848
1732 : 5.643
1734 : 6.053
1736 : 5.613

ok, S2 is 5.7 km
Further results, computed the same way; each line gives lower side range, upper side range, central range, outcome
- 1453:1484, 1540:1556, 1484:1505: 2.0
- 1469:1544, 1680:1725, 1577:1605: 2.9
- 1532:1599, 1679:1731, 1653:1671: -2.6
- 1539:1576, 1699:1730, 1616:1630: -3.0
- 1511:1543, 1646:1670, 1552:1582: 5.8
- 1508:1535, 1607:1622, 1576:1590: 5.4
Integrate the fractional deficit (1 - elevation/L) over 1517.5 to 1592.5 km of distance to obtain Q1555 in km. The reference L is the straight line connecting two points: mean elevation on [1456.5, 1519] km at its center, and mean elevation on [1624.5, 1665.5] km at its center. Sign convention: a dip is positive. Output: 7.1 km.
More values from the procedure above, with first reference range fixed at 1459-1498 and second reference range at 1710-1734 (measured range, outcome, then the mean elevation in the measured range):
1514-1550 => -4.12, 5.98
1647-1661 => -2.26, 6.52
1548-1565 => -2.44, 6.19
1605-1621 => -4.13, 6.95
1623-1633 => -2.91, 7.17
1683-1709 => -3.92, 6.55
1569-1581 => 3.67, 3.78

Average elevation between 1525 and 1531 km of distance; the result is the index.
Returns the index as 5.64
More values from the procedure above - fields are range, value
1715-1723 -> 5.6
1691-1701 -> 6.56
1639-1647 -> 6.69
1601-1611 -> 6.91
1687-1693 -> 6.58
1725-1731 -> 5.87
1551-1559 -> 6.42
